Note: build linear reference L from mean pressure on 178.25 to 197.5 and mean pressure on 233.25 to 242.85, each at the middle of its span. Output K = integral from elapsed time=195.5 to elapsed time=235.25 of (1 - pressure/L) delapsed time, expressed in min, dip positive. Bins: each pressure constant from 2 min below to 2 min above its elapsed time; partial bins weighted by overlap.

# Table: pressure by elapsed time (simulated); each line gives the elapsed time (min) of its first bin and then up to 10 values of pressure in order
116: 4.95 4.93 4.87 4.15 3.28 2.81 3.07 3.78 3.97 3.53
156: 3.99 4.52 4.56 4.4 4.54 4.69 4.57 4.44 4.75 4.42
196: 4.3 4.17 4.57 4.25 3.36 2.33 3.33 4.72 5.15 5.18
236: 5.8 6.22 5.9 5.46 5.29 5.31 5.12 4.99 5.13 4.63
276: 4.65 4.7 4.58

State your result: 8.3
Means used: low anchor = 4.5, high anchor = 5.94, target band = 4.18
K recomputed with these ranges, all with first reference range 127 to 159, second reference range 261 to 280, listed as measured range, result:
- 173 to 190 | -2.8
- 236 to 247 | -3.4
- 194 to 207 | -0.6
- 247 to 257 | -1.5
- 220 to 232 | -0.8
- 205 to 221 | 3.3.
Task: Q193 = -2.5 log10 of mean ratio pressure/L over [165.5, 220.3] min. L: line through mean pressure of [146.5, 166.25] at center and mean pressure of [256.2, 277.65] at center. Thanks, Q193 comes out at 0.05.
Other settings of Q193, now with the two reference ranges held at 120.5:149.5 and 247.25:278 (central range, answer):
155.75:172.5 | -0.10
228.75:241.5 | -0.18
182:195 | -0.05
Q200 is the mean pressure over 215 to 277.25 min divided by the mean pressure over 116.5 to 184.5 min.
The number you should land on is 1.2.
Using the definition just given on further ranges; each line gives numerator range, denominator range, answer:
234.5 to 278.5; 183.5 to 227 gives 1.30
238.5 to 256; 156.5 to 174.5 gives 1.27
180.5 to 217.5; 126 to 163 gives 1.11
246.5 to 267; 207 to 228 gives 1.41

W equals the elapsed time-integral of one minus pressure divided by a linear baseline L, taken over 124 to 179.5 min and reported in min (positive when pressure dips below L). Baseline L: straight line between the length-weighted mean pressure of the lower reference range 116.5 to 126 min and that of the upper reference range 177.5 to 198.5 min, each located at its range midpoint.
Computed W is 8.4 min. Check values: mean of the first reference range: 4.91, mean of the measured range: 4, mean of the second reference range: 4.49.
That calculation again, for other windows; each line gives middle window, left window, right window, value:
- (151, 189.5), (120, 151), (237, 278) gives -1.9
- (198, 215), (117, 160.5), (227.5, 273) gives 2.9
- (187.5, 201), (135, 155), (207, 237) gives -1.5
